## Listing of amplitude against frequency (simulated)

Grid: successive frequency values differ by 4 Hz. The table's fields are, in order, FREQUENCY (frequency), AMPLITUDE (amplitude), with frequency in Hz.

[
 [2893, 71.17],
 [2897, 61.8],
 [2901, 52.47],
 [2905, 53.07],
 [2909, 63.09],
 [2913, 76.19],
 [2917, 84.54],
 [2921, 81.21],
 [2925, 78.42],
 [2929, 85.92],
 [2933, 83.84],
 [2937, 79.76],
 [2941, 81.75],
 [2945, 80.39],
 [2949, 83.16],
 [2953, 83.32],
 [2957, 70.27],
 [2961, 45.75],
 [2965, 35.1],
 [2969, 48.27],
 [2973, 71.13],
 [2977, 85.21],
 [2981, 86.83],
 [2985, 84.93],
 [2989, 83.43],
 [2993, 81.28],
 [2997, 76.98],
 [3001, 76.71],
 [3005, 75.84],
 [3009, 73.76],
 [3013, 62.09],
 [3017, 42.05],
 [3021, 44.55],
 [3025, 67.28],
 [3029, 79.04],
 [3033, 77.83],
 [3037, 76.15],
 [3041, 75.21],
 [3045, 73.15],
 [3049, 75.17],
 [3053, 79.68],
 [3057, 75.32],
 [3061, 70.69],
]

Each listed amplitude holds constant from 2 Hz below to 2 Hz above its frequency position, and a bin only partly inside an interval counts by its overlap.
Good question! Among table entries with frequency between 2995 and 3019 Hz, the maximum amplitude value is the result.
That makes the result 76.98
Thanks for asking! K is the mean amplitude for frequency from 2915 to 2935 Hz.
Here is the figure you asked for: 82.8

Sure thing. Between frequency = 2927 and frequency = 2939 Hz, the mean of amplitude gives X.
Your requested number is 83.2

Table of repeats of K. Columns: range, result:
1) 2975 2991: 85.1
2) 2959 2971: 43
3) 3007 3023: 55.6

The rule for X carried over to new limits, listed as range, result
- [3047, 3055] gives 77.4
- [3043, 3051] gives 74.2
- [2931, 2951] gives 81.8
